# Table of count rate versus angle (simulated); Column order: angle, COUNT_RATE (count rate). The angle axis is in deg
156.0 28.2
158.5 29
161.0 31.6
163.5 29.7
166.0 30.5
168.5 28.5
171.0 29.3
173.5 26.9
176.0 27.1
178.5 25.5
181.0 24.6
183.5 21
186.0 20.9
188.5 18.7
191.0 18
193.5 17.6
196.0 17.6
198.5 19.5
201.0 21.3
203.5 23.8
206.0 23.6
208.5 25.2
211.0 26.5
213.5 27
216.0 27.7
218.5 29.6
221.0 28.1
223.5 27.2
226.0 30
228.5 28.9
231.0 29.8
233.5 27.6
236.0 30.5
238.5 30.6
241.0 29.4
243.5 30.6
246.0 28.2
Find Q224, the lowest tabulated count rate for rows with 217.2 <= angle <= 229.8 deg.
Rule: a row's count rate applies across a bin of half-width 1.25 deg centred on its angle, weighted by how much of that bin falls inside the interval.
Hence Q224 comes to 27.2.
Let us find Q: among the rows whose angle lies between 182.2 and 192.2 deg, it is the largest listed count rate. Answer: 21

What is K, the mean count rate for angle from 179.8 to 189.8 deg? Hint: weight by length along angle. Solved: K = 21.3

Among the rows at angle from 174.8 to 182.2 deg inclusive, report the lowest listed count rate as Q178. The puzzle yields 24.6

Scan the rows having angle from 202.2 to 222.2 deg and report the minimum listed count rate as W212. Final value 23.6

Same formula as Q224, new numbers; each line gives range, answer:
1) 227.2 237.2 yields 27.6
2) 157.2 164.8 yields 29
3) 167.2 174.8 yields 26.9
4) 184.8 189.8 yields 18.7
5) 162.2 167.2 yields 29.7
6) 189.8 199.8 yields 17.6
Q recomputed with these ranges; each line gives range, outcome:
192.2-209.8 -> 25.2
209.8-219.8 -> 29.6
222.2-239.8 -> 30.6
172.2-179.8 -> 27.1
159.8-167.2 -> 31.6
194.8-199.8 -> 19.5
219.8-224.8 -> 28.1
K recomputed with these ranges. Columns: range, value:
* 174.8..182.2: 25.7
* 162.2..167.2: 30.1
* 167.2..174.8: 28.2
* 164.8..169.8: 29.5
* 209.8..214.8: 26.8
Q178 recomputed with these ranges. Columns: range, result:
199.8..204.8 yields 21.3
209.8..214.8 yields 26.5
